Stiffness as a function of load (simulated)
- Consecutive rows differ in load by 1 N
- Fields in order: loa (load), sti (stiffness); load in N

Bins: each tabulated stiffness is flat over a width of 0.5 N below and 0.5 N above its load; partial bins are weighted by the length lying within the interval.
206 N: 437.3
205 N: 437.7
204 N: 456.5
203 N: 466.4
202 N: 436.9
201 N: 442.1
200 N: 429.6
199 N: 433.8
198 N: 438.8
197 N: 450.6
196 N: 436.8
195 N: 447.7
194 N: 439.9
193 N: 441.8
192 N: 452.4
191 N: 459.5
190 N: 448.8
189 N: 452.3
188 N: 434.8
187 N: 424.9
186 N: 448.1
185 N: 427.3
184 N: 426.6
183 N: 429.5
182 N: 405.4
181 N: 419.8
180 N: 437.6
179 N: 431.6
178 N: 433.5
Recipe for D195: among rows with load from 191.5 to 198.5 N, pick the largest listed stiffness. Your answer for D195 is 452.4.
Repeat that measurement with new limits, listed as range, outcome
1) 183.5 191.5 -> 459.5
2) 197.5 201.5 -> 442.1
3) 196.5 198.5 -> 450.6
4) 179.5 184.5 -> 437.6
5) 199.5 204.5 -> 466.4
